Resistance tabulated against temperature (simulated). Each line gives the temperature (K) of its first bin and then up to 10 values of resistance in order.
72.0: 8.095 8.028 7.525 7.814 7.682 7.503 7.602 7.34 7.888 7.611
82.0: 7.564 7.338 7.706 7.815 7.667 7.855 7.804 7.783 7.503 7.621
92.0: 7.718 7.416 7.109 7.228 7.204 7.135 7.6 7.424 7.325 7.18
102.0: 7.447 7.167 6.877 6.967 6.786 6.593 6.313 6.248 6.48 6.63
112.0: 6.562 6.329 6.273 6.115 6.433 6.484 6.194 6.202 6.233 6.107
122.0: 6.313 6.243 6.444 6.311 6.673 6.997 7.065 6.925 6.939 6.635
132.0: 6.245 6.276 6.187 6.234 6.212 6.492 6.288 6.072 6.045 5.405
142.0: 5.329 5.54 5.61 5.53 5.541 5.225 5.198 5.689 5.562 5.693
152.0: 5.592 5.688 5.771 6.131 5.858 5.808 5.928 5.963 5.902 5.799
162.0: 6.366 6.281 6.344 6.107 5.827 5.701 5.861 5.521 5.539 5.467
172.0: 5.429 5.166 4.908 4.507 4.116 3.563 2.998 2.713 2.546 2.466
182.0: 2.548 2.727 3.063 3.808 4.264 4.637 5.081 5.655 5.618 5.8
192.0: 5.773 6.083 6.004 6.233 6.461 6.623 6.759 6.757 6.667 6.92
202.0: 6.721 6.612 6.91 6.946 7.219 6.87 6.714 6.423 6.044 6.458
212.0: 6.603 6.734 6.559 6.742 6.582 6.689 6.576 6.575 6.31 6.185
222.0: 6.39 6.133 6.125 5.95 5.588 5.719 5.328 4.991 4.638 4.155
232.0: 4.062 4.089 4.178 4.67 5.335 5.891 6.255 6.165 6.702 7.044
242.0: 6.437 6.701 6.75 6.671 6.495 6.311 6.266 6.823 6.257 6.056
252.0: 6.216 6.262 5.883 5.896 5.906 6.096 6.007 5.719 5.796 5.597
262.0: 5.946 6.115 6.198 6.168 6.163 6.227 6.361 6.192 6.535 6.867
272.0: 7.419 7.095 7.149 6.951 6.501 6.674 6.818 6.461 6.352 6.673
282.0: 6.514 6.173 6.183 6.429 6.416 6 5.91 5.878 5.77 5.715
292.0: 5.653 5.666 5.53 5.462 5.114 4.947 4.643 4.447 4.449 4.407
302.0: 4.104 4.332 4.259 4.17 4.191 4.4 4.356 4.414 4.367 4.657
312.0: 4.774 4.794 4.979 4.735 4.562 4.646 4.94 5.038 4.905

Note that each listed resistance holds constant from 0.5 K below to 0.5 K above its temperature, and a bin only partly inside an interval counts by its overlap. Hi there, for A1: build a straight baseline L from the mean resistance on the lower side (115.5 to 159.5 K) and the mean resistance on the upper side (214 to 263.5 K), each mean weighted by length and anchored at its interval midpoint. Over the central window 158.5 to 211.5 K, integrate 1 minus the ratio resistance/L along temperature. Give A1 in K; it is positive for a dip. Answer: 4.9 K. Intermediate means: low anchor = 6.08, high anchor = 5.95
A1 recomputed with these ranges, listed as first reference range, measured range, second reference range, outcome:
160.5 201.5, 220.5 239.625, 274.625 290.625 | 1.2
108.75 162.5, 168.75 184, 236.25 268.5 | 5.4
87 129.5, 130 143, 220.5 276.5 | 1.1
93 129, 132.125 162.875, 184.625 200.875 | 2.3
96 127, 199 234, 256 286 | 1.9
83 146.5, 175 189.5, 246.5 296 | 6.4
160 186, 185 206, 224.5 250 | -4.4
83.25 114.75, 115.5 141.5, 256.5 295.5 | 2.3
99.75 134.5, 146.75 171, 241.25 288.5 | 2.6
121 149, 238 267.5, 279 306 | -3.3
